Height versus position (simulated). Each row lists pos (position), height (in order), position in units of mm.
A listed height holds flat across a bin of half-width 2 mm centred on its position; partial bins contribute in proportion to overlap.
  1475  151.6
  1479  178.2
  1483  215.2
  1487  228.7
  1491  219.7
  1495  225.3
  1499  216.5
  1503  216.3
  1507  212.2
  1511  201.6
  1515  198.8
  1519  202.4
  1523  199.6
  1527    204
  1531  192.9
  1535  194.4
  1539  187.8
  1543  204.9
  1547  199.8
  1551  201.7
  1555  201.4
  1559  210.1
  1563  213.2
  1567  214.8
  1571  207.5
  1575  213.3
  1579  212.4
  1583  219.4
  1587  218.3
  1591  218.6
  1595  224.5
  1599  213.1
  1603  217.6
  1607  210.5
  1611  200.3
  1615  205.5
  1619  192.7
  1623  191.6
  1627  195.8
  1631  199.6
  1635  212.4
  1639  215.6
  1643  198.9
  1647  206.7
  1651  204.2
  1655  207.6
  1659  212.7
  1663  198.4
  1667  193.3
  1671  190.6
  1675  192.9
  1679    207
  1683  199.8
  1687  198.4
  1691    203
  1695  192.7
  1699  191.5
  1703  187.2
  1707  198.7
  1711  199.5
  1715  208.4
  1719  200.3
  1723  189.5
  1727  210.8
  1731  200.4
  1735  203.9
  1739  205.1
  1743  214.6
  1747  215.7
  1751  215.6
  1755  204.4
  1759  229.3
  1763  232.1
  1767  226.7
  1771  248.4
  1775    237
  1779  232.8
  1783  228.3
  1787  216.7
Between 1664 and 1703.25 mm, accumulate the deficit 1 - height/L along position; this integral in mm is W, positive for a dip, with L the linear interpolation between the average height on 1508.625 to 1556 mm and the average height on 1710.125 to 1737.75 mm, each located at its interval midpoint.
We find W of 1.0 mm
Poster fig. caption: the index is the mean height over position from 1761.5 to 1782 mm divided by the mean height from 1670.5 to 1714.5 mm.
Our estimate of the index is 1.2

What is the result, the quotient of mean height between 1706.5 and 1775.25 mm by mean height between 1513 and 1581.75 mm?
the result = 1.05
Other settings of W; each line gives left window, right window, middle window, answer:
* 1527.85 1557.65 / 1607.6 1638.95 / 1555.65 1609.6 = -4.0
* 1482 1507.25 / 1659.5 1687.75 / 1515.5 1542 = 2.3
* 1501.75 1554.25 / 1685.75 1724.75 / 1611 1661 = -1.2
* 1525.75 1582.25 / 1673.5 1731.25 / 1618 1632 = 0.5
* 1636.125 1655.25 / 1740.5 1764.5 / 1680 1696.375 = 0.9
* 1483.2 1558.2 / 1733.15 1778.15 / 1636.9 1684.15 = 2.8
